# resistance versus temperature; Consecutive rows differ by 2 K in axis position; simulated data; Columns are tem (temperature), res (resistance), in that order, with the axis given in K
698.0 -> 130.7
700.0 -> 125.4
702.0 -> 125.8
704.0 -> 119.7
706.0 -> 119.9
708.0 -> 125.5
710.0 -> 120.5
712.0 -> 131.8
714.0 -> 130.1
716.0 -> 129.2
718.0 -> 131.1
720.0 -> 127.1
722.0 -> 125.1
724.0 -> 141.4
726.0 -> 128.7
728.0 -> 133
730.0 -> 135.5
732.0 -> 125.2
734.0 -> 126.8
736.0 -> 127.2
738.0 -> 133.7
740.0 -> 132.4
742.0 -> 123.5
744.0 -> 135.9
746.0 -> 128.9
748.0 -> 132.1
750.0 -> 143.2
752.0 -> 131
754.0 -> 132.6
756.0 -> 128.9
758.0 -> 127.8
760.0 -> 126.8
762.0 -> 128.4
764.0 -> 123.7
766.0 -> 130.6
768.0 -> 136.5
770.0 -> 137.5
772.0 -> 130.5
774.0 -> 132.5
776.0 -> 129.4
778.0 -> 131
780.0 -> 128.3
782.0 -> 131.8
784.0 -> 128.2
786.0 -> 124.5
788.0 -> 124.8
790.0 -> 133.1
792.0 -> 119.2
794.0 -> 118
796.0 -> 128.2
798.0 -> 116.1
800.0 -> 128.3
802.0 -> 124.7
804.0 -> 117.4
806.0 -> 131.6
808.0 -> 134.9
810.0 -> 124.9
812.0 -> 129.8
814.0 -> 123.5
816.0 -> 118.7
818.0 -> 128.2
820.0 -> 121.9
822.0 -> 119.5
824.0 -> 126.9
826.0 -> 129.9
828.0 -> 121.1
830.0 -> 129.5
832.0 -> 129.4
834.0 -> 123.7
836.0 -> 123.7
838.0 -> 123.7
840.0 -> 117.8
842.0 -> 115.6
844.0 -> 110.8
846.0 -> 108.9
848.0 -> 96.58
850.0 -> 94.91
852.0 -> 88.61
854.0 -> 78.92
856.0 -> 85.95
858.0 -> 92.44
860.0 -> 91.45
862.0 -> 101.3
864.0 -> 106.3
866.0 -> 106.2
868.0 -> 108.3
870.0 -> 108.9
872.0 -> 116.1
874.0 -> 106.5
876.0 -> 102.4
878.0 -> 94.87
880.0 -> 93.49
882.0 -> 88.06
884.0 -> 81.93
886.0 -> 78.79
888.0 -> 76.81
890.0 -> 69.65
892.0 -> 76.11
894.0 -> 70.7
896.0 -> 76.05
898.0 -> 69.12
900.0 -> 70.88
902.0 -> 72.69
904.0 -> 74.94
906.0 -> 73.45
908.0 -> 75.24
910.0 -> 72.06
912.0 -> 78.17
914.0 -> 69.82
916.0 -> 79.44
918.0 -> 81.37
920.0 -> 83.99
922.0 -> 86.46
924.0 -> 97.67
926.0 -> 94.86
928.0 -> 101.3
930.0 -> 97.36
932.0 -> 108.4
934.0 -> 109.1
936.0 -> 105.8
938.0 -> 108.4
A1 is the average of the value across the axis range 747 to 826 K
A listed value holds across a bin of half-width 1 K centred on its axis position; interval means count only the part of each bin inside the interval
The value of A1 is 128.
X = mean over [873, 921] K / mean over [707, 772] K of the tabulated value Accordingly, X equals 0.61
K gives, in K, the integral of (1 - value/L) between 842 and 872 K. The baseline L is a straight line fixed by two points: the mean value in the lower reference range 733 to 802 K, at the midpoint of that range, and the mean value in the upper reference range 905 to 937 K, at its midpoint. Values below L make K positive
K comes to 1.6 K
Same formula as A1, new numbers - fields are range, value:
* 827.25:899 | 98.9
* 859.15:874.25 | 106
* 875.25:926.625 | 80.1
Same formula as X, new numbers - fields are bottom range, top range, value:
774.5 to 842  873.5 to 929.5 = 0.65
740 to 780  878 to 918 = 0.59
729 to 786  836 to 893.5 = 0.75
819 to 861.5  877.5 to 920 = 0.70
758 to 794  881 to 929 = 0.61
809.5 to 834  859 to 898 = 0.73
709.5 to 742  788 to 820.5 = 0.96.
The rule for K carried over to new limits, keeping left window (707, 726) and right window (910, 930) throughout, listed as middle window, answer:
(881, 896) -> 2.5 K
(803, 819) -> -2.5 K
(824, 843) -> -3.6 K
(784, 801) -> -1.7 K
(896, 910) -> 2.6 K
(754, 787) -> -3.5 K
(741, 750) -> -0.6 K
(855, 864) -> 0.4 K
